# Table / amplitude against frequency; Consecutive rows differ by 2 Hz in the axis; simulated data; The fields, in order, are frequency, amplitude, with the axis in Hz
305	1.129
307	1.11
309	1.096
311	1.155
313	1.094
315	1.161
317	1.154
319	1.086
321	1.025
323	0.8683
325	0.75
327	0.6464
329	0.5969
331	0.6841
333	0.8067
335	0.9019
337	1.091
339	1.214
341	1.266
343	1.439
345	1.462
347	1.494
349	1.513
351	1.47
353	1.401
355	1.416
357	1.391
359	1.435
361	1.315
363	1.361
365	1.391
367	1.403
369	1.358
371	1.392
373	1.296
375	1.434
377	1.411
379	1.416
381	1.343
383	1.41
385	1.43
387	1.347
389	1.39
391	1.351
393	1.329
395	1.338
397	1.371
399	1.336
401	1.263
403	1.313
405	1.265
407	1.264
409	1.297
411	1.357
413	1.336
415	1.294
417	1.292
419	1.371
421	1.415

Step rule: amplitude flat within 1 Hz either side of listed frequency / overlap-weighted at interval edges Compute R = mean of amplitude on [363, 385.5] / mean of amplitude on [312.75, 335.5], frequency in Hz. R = 1.56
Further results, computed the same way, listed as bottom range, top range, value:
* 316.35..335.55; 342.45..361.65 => 1.70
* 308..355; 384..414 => 1.20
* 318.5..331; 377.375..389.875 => 1.72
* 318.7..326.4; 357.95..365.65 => 1.52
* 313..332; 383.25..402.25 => 1.51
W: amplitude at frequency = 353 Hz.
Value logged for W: 1.401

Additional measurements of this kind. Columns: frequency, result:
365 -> 1.391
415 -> 1.294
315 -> 1.161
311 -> 1.155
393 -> 1.329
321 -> 1.025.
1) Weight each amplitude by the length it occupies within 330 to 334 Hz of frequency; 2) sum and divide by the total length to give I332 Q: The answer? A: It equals 0.745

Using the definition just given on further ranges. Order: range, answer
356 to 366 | 1.38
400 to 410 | 1.28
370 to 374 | 1.34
